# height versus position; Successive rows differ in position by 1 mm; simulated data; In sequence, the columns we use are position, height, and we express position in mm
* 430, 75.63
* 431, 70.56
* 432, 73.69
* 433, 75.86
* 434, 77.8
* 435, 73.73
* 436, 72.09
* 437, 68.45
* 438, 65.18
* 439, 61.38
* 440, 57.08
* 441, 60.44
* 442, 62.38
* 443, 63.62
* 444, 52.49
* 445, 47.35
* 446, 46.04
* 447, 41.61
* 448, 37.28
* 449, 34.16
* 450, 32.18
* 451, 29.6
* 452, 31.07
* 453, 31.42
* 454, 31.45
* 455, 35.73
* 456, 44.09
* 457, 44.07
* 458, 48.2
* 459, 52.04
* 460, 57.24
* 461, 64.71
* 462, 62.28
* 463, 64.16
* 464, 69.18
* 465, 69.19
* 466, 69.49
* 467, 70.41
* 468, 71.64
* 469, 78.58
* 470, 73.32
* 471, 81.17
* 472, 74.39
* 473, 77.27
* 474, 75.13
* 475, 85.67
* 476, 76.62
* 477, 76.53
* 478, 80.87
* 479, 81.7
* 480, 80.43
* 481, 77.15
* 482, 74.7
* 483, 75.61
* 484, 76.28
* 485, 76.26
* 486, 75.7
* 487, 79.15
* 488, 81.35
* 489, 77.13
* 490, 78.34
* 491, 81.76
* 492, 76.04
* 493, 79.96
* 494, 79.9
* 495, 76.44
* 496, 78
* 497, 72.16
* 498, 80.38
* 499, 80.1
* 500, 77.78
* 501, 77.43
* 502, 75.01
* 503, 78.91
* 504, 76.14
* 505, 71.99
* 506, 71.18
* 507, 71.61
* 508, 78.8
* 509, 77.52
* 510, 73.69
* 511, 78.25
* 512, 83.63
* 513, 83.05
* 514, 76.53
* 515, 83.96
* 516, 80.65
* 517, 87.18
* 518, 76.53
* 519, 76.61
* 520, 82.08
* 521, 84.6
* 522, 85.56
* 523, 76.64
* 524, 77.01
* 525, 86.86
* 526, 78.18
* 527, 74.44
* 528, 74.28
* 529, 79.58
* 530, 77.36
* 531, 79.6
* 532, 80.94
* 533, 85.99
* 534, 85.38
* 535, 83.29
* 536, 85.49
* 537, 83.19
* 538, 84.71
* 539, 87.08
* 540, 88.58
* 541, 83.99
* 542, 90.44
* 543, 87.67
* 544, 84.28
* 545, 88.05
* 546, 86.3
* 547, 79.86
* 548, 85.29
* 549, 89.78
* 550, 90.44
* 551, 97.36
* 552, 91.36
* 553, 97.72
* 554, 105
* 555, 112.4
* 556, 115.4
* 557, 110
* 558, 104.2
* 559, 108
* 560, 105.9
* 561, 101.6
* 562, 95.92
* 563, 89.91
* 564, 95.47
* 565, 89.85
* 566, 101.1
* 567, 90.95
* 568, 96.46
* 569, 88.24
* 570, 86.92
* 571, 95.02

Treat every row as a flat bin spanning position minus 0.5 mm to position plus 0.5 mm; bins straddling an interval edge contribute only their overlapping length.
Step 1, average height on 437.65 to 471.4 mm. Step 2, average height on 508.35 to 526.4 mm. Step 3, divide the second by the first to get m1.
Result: 1.5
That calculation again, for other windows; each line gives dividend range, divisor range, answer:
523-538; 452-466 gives 1.56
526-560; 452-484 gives 1.36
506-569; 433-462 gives 1.70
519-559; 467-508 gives 1.14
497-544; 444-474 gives 1.48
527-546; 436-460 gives 1.76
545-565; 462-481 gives 1.30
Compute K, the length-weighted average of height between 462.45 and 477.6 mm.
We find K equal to 74.2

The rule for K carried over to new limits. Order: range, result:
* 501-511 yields 75.3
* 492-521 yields 78.1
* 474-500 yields 78.3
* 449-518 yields 70.4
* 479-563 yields 83.7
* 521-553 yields 84.4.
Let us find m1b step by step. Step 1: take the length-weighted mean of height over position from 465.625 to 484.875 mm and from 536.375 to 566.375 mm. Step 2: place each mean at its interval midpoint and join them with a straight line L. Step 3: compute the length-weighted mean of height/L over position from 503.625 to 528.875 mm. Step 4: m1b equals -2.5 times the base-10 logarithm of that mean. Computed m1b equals 0.10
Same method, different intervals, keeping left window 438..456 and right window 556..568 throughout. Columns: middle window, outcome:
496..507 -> -0.07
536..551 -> 0.05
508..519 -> -0.04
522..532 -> 0.06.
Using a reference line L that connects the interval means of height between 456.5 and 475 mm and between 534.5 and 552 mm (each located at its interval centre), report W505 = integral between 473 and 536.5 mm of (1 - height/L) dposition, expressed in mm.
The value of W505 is -1.53 mm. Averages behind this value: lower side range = 67.3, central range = 78.8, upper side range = 86.9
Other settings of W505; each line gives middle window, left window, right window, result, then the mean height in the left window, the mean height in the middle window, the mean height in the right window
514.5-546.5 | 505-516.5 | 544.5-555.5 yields 1.0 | 77.8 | 82.7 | 93.1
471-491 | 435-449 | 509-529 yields -2.9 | 56.4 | 78.1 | 79.9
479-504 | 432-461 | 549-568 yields -2.4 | 51.8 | 77.8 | 99.8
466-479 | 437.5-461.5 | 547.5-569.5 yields -4.2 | 47.1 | 76.7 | 98.3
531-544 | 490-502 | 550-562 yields 1.4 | 78.1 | 85.3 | 104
